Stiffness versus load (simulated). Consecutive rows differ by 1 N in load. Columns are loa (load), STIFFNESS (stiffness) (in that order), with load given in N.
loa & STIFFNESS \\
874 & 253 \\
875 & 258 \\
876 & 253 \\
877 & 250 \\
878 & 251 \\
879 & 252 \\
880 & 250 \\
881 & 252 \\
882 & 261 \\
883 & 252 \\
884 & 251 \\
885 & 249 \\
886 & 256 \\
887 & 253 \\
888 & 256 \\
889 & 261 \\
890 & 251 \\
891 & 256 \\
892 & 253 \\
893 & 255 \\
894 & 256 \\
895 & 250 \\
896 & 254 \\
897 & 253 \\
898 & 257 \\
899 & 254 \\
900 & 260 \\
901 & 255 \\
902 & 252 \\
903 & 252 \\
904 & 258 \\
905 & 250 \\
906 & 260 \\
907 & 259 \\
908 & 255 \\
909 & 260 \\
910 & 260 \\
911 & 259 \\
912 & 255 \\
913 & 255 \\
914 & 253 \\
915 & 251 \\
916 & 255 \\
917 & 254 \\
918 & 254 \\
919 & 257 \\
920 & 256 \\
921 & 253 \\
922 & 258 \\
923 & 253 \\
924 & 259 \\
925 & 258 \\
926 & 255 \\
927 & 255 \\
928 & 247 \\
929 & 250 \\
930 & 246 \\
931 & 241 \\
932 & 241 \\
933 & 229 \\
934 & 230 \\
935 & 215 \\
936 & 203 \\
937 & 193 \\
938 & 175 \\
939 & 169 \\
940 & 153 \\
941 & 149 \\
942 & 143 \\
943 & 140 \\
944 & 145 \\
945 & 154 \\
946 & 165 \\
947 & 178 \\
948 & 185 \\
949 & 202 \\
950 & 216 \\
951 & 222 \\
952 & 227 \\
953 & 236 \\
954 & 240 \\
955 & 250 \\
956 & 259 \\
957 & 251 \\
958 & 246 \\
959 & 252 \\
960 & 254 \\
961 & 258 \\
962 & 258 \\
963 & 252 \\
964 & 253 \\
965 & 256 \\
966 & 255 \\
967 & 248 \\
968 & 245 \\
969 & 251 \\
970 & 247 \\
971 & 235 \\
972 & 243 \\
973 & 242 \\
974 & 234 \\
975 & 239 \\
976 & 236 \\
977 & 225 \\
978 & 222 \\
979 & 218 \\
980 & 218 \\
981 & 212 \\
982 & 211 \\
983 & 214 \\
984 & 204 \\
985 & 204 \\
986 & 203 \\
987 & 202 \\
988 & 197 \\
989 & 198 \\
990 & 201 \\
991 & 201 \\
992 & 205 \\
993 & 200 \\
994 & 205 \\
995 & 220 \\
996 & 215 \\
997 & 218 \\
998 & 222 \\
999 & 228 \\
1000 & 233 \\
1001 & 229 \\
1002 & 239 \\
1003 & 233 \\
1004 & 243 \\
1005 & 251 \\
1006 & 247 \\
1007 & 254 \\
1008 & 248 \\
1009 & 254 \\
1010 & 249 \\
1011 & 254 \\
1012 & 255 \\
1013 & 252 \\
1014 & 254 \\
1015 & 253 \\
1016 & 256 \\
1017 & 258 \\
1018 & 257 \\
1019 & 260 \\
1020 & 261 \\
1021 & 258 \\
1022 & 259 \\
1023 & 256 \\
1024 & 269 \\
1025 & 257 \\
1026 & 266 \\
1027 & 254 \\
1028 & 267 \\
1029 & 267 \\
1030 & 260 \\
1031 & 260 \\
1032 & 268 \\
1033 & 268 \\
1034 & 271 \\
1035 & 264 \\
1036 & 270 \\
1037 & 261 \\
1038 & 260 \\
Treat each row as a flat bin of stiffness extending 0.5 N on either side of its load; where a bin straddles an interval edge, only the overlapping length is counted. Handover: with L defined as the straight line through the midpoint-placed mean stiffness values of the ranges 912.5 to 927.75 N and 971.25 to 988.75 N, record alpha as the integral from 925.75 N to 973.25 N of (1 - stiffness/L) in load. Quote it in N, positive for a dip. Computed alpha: 3.0 N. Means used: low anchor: 255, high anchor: 219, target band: 222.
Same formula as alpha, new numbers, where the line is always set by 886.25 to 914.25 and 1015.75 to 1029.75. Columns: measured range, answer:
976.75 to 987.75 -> 2.0 N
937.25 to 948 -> 4.1 N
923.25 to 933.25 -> 0.3 N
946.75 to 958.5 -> 1.4 N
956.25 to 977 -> 0.9 N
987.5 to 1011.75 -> 3.0 N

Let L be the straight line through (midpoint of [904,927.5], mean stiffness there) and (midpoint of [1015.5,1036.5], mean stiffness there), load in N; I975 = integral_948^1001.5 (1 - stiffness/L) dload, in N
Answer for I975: 6.4 N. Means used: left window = 256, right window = 262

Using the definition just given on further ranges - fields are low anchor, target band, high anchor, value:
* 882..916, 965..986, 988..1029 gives 1.28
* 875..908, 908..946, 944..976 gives 2.71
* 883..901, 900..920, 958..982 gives -0.35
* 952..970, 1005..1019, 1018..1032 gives 0.30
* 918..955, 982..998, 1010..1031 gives 2.39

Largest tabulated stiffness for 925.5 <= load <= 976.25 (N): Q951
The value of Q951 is 259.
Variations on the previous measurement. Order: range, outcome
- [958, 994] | 258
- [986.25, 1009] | 254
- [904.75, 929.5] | 260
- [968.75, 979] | 251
